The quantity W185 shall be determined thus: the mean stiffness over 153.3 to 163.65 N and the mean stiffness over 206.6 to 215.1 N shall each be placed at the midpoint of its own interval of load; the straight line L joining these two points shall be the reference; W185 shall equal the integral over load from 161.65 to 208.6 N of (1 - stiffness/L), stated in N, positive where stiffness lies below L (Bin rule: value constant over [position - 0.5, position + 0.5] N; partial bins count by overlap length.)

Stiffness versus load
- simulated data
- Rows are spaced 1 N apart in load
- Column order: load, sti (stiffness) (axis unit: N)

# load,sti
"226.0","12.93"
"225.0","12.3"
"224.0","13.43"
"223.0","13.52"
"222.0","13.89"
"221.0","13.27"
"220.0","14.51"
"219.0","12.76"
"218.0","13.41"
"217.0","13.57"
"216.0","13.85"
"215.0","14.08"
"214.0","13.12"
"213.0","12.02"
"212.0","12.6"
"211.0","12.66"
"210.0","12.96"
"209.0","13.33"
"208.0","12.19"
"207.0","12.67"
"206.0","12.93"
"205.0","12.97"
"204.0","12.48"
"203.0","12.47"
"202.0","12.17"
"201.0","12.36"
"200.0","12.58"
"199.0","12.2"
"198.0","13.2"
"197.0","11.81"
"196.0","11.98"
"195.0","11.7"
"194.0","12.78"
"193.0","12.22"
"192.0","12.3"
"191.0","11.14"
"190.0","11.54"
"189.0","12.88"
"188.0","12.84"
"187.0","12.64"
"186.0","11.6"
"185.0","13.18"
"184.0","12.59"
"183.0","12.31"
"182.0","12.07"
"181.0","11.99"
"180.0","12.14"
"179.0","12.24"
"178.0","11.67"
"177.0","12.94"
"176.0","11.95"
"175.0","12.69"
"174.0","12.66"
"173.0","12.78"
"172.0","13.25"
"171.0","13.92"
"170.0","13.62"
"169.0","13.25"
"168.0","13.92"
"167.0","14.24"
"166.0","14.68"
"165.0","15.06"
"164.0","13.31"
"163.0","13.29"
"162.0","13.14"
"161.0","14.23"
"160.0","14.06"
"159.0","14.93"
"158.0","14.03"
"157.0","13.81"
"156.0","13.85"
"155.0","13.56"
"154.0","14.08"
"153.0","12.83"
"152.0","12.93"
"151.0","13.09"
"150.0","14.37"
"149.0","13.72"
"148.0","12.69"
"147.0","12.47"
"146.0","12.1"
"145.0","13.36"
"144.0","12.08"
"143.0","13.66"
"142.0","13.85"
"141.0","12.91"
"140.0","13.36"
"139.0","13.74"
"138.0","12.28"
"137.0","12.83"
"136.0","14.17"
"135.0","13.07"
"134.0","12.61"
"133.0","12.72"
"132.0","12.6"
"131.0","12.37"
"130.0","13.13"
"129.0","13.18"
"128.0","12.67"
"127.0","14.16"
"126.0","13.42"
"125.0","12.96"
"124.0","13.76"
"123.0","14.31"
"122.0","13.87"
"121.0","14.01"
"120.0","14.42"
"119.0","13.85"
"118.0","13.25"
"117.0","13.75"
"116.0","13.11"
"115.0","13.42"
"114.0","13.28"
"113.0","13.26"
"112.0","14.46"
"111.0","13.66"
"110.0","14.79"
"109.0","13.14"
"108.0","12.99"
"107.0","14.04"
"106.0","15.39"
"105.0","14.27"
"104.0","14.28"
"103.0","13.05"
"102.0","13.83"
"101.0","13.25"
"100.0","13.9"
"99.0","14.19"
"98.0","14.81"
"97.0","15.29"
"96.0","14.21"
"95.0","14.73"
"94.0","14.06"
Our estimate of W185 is 2.2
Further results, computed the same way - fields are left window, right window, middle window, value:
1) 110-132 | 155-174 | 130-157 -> 1.08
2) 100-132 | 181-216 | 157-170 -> -1.01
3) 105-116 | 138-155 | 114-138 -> 0.36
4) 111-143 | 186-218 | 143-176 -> -1.11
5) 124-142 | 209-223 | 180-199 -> 1.40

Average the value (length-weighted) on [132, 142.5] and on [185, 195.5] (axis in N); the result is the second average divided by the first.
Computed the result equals 0.9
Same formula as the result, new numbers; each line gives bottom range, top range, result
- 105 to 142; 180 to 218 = 0.93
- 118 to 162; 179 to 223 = 0.94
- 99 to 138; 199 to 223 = 0.96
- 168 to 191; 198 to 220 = 1.02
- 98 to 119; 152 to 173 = 1.00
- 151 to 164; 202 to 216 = 0.94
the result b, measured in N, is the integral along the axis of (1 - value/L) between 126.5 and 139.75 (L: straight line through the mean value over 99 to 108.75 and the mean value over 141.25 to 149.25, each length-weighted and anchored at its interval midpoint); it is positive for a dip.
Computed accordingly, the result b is 0.2 N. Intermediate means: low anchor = 13.9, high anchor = 13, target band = 13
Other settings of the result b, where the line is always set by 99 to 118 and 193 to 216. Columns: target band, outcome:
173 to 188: 0.6 N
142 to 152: 0.2 N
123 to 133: 0.3 N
